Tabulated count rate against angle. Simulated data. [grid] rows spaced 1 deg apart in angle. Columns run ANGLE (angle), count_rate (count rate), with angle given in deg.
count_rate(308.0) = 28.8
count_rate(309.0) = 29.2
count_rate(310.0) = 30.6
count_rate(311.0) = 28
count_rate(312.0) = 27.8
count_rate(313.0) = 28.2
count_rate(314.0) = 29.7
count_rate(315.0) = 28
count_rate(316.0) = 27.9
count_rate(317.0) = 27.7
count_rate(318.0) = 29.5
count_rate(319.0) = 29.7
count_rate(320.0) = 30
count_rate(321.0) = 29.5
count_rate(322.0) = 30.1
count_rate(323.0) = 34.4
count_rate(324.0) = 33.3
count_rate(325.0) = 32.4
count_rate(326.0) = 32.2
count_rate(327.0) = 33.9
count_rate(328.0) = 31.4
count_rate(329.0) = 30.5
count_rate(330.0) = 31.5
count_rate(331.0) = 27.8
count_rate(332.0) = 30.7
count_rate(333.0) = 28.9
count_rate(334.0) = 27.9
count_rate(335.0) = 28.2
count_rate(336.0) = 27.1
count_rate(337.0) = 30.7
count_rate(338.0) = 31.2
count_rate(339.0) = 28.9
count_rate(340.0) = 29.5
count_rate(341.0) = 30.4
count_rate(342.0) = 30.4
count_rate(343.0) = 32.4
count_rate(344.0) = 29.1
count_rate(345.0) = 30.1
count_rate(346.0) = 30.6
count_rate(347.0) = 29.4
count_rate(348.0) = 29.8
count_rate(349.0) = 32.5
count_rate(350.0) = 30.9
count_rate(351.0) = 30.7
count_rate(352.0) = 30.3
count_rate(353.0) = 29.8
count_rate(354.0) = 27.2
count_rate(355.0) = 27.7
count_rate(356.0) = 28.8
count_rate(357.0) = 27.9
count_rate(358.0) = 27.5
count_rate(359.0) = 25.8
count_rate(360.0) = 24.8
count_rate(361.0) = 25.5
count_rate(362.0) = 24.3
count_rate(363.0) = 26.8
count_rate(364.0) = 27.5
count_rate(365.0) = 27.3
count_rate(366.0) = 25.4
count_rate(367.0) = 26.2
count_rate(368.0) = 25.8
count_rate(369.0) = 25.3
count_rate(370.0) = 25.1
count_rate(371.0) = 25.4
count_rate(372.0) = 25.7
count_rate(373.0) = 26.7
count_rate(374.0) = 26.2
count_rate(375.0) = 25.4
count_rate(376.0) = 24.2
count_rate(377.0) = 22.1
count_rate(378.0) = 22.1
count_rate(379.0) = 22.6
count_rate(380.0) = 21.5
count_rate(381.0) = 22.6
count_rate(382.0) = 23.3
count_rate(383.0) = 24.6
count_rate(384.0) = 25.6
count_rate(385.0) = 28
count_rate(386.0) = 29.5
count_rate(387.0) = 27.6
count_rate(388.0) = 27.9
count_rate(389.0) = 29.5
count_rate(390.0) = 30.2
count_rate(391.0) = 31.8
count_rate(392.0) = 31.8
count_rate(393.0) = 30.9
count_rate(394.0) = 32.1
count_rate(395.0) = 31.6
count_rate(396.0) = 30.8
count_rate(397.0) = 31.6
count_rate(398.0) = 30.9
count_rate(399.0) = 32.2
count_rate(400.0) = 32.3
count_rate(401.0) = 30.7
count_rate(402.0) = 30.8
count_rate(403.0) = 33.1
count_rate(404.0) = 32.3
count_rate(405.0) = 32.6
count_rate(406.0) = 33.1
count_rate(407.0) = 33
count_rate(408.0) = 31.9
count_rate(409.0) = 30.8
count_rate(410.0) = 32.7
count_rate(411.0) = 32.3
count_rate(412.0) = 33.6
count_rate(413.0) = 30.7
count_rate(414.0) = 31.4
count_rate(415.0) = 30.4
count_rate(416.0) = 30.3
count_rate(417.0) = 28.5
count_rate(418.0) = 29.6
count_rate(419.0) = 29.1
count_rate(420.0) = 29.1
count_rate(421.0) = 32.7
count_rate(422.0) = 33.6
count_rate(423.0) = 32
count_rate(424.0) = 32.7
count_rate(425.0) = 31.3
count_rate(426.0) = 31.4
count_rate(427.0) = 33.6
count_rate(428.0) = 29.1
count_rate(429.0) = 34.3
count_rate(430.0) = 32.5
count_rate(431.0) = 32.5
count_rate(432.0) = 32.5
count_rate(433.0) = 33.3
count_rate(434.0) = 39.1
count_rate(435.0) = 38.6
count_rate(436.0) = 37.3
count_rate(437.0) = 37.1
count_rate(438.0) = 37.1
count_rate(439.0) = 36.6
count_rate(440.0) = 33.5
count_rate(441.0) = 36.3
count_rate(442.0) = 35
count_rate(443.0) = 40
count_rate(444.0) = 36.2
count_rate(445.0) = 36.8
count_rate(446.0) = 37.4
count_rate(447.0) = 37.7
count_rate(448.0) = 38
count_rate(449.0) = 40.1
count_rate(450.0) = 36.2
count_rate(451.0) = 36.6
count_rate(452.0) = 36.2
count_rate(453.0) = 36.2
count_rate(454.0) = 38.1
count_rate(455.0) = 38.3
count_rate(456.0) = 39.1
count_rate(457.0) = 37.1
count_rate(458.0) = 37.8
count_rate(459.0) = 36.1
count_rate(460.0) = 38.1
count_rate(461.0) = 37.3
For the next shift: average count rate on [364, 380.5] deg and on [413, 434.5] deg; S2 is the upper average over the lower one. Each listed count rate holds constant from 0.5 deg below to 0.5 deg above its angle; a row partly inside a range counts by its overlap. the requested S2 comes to 1.28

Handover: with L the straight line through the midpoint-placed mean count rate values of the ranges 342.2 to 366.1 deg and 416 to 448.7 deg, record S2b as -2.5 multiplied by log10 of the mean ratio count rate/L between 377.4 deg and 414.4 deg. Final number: 0.07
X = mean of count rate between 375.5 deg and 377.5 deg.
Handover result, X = 23.1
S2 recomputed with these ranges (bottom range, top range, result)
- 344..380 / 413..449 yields 1.26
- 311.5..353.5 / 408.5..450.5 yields 1.12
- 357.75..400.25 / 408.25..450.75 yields 1.25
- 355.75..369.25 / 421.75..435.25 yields 1.26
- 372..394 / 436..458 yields 1.40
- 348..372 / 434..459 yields 1.36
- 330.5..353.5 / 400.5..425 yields 1.06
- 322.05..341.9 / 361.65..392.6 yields 0.85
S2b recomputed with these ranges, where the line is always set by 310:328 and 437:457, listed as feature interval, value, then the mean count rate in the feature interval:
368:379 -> 0.316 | 24.8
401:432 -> 0.122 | 31.7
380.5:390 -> 0.255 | 26.7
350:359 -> 0.122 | 28.7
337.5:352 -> 0.041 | 30.4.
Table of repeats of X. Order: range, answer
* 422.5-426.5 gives 31.9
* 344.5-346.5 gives 30.4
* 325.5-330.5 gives 31.9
